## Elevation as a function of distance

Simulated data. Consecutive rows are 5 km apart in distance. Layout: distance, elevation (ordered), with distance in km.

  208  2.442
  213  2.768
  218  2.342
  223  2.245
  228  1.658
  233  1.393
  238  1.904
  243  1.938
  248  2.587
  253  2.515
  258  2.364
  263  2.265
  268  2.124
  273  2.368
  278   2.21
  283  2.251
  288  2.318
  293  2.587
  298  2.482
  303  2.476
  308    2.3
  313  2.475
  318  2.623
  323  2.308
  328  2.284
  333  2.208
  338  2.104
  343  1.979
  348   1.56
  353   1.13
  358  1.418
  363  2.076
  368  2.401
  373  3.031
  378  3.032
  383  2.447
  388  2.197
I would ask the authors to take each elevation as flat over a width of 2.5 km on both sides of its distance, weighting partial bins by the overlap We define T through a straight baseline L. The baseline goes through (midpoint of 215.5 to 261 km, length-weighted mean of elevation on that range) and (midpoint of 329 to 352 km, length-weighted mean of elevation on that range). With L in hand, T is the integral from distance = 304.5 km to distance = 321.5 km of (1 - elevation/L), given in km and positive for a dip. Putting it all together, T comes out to -4.1 km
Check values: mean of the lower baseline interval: 2.11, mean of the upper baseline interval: 1.93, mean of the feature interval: 2.46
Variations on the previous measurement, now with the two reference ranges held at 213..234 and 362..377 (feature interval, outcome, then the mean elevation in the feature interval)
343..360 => 7.20 km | 1.46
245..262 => -2.29 km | 2.45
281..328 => -1.32 km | 2.42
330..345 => 2.24 km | 2.11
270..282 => -0.17 km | 2.28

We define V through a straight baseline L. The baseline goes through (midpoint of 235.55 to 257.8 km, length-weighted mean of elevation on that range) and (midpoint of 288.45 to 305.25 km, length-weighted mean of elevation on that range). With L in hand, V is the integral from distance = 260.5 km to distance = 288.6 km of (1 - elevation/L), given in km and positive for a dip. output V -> 1.6 km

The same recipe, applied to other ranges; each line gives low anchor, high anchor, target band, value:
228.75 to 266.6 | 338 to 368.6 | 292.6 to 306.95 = -4.1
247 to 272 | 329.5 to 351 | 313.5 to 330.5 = -3.0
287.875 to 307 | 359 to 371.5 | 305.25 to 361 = 7.2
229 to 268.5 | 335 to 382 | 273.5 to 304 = -3.9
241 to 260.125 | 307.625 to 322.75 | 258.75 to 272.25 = 0.8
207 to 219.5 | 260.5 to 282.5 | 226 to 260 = 4.7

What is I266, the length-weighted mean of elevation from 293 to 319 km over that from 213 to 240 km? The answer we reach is 1.2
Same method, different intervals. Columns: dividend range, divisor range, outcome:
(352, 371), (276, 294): 0.79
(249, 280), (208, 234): 1.08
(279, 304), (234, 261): 1.09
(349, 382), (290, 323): 0.88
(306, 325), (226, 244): 1.43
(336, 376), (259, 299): 0.85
